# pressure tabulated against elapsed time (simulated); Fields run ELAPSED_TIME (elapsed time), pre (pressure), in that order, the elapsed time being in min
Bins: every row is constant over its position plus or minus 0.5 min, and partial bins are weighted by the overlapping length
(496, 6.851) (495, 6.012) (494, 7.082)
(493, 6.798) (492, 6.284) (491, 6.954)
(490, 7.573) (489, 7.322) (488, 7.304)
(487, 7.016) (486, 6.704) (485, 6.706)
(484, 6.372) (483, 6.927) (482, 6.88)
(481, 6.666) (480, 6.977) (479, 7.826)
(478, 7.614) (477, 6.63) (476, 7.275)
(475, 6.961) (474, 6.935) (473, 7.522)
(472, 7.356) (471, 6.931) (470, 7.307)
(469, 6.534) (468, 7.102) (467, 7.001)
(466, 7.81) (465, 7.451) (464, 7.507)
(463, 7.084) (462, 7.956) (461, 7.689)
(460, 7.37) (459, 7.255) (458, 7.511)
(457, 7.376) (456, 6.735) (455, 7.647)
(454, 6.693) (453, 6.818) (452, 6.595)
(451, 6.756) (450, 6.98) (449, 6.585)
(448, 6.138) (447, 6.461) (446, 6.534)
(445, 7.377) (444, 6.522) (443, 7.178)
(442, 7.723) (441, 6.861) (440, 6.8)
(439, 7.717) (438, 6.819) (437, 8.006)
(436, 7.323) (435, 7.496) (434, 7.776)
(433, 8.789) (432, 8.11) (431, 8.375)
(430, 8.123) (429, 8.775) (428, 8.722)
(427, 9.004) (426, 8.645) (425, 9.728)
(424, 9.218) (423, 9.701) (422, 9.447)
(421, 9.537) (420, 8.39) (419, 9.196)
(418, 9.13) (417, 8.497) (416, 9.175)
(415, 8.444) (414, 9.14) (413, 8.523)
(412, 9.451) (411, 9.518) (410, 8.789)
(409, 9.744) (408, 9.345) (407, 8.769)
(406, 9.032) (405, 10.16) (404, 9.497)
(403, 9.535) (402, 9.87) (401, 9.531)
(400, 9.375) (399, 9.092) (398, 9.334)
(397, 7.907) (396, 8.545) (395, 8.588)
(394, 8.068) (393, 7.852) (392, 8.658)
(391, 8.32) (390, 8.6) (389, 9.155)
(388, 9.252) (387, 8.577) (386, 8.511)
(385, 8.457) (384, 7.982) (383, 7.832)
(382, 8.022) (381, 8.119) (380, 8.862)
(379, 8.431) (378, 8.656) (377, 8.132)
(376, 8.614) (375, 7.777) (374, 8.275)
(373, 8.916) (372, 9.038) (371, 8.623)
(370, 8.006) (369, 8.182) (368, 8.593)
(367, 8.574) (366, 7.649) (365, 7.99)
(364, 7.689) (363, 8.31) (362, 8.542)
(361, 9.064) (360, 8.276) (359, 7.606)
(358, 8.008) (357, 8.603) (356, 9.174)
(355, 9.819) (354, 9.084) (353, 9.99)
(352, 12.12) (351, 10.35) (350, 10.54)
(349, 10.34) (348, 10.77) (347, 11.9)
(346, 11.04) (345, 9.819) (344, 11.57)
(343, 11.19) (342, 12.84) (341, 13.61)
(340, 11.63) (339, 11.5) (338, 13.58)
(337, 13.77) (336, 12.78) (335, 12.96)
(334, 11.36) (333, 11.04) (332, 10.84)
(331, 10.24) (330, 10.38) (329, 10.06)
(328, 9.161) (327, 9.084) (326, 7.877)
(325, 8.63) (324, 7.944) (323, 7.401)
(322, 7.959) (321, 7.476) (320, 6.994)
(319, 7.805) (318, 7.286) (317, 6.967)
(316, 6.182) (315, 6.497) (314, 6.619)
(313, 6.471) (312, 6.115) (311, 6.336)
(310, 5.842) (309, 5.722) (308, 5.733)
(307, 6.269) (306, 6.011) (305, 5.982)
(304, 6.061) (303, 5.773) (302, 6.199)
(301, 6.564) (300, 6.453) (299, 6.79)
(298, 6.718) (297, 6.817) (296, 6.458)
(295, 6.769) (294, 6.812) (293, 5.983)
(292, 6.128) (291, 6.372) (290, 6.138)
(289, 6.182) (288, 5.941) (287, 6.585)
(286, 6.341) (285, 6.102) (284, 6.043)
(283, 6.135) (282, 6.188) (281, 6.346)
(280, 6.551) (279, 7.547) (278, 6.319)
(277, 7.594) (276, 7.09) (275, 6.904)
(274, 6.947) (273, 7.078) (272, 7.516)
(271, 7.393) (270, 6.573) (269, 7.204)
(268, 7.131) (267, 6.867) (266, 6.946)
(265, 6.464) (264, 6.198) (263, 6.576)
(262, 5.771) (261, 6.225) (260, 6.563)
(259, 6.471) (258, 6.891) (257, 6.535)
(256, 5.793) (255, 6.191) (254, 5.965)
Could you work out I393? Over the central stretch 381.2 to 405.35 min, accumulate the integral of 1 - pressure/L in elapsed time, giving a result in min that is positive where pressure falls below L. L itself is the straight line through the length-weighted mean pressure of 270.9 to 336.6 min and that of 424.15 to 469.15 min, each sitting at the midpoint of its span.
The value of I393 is -4.4 min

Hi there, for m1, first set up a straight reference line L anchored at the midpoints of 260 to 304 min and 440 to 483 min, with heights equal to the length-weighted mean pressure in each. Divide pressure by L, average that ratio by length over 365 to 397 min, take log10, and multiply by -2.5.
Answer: -0.22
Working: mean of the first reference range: 6.57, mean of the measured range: 8.4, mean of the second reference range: 7.09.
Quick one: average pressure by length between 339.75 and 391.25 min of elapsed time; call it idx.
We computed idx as 9.2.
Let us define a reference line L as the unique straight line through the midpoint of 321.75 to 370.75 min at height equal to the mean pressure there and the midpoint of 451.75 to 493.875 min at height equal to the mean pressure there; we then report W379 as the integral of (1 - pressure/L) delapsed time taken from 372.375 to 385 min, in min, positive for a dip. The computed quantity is 1.25 min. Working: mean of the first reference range 9.95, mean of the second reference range 7.12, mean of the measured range 8.31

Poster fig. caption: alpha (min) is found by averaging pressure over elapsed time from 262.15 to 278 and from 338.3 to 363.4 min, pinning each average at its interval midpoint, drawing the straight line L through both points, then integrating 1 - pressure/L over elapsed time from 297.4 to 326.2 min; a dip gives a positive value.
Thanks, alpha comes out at 6.5 min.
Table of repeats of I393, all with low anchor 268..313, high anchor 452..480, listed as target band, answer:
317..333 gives -4.8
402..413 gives -3.8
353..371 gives -4.5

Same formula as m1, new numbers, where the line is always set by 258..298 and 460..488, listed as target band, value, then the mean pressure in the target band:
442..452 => 0.047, 6.77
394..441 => -0.247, 8.77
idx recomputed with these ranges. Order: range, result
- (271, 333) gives 7.01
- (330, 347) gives 11.8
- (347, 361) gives 9.65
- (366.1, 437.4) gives 8.72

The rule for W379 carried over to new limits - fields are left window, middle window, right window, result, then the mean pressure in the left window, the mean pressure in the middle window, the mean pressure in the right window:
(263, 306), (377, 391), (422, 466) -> -2.4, 6.57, 8.48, 7.6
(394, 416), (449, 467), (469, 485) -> 0.9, 9.13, 7.22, 7.05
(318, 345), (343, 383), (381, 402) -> 1.6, 10.3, 9.06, 8.6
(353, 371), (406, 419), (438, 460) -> -2.5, 8.47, 9.05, 6.97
